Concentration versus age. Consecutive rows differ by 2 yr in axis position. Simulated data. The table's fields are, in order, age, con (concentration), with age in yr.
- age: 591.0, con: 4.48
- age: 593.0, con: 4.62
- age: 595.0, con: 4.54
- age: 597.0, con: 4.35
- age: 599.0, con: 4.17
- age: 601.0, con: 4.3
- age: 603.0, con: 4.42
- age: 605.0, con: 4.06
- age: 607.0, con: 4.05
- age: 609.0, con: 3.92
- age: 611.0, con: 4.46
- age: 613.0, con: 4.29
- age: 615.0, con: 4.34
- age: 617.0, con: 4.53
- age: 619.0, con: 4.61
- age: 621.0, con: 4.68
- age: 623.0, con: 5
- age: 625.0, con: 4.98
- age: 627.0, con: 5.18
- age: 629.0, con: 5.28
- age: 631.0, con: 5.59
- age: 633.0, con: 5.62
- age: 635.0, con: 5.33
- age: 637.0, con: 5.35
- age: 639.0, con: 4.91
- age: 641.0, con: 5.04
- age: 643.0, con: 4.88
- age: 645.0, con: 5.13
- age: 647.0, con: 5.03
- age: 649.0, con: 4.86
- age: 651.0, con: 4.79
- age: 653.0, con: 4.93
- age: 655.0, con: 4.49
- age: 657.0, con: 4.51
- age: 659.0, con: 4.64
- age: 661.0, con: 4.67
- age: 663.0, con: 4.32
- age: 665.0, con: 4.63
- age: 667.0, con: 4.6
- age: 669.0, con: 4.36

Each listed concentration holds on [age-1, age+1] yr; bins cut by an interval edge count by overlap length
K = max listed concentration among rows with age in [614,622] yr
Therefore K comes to 4.68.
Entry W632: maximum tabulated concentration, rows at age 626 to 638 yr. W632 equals 5.62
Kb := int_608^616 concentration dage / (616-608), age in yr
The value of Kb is 4.25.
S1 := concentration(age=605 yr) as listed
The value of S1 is 4.06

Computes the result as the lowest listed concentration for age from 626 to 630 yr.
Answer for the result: 5.18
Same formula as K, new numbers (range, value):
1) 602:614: 4.46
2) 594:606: 4.54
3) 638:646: 5.13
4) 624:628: 5.18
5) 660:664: 4.67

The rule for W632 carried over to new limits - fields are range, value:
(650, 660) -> 4.93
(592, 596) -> 4.62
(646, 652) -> 5.03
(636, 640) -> 5.35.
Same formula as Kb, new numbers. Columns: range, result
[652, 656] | 4.71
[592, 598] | 4.5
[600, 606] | 4.26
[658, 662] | 4.65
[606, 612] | 4.14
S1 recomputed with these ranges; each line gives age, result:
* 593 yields 4.62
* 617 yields 4.53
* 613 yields 4.29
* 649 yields 4.86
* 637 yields 5.35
